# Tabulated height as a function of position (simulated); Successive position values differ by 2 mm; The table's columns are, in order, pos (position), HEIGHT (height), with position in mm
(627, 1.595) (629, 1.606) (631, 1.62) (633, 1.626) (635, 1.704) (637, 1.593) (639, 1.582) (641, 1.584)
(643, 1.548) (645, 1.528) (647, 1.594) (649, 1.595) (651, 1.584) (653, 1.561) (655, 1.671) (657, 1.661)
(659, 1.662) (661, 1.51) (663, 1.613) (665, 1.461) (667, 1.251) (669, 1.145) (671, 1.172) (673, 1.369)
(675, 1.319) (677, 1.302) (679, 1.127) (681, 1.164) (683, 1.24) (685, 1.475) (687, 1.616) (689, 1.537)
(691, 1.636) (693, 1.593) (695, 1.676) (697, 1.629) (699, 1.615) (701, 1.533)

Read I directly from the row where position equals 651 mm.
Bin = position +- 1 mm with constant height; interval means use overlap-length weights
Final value 1.584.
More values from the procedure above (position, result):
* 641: 1.584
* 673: 1.369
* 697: 1.629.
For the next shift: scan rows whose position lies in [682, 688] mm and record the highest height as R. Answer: 1.616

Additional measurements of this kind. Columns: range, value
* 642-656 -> 1.671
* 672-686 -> 1.475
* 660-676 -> 1.613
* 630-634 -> 1.626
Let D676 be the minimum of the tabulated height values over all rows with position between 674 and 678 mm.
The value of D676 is 1.302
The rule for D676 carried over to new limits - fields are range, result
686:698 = 1.537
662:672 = 1.145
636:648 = 1.528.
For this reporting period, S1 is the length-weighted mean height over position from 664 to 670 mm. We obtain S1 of 1.29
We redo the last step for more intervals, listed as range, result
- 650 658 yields 1.62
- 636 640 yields 1.59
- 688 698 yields 1.61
